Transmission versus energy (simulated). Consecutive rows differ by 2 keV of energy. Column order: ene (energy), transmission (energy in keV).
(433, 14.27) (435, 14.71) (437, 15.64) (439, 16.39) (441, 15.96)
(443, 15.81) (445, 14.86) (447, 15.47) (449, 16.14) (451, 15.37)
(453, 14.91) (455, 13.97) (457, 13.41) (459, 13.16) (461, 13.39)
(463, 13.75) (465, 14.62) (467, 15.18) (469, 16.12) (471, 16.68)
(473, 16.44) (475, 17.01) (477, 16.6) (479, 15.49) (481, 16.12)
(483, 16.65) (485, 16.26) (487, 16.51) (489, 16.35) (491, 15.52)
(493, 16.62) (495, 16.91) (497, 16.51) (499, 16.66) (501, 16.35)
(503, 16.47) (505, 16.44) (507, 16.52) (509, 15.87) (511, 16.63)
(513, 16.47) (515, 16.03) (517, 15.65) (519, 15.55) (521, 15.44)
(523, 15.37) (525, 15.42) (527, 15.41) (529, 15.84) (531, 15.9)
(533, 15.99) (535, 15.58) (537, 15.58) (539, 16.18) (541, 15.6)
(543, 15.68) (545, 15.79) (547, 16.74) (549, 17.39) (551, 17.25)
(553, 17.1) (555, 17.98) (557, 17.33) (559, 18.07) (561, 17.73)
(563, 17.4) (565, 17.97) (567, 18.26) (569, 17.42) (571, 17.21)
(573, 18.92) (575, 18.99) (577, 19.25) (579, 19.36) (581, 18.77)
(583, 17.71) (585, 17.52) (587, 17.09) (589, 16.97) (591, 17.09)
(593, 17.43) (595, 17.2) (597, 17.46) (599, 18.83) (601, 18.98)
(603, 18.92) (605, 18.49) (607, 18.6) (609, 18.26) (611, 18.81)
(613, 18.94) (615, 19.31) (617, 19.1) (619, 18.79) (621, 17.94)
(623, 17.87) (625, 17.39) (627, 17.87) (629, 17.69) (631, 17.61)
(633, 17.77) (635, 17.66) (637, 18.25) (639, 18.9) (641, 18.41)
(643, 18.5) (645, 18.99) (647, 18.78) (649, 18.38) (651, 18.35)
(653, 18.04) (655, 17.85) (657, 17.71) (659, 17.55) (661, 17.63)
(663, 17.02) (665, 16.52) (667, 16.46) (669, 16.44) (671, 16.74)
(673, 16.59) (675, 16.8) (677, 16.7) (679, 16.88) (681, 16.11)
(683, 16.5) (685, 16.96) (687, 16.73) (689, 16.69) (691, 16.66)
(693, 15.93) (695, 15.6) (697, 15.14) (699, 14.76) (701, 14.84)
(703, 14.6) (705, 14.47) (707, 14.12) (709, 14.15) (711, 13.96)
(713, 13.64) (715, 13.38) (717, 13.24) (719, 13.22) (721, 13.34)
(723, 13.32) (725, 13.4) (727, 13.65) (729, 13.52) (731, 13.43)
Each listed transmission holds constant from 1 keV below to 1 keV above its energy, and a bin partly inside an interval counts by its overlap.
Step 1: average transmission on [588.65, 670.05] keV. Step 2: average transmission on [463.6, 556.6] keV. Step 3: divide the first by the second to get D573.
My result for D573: 1.11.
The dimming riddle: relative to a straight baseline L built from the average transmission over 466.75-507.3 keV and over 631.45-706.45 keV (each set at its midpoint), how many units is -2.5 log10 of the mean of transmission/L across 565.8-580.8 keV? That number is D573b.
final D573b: -0.11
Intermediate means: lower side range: 16.4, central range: 18.5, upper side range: 17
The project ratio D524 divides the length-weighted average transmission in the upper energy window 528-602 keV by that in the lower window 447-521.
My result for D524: 1.1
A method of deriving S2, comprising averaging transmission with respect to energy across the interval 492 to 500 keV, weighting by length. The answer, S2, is 16.7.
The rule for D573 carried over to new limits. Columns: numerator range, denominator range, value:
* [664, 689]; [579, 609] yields 0.92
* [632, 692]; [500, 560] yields 1.07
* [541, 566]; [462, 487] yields 1.08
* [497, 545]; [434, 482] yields 1.04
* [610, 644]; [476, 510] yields 1.12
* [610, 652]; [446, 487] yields 1.19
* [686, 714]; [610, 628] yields 0.82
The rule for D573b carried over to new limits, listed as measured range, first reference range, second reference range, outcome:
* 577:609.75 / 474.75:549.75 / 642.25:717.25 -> -0.118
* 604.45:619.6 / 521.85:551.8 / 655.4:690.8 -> -0.145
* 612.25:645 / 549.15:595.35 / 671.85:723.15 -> -0.101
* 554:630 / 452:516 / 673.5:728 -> -0.177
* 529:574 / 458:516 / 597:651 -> 0.012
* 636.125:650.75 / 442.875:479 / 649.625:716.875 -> -0.169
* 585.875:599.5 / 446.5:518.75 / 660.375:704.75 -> -0.088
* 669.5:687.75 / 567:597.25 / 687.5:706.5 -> -0.057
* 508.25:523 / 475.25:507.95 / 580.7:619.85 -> 0.058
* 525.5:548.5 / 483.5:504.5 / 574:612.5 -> 0.087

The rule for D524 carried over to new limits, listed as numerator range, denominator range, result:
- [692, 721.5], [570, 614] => 0.79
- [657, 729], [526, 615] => 0.88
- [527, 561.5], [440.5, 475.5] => 1.10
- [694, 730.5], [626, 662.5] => 0.77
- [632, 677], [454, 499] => 1.13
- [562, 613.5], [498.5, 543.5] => 1.14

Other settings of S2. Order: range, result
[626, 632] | 17.7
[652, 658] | 17.9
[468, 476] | 16.6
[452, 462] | 13.8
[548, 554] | 17.2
